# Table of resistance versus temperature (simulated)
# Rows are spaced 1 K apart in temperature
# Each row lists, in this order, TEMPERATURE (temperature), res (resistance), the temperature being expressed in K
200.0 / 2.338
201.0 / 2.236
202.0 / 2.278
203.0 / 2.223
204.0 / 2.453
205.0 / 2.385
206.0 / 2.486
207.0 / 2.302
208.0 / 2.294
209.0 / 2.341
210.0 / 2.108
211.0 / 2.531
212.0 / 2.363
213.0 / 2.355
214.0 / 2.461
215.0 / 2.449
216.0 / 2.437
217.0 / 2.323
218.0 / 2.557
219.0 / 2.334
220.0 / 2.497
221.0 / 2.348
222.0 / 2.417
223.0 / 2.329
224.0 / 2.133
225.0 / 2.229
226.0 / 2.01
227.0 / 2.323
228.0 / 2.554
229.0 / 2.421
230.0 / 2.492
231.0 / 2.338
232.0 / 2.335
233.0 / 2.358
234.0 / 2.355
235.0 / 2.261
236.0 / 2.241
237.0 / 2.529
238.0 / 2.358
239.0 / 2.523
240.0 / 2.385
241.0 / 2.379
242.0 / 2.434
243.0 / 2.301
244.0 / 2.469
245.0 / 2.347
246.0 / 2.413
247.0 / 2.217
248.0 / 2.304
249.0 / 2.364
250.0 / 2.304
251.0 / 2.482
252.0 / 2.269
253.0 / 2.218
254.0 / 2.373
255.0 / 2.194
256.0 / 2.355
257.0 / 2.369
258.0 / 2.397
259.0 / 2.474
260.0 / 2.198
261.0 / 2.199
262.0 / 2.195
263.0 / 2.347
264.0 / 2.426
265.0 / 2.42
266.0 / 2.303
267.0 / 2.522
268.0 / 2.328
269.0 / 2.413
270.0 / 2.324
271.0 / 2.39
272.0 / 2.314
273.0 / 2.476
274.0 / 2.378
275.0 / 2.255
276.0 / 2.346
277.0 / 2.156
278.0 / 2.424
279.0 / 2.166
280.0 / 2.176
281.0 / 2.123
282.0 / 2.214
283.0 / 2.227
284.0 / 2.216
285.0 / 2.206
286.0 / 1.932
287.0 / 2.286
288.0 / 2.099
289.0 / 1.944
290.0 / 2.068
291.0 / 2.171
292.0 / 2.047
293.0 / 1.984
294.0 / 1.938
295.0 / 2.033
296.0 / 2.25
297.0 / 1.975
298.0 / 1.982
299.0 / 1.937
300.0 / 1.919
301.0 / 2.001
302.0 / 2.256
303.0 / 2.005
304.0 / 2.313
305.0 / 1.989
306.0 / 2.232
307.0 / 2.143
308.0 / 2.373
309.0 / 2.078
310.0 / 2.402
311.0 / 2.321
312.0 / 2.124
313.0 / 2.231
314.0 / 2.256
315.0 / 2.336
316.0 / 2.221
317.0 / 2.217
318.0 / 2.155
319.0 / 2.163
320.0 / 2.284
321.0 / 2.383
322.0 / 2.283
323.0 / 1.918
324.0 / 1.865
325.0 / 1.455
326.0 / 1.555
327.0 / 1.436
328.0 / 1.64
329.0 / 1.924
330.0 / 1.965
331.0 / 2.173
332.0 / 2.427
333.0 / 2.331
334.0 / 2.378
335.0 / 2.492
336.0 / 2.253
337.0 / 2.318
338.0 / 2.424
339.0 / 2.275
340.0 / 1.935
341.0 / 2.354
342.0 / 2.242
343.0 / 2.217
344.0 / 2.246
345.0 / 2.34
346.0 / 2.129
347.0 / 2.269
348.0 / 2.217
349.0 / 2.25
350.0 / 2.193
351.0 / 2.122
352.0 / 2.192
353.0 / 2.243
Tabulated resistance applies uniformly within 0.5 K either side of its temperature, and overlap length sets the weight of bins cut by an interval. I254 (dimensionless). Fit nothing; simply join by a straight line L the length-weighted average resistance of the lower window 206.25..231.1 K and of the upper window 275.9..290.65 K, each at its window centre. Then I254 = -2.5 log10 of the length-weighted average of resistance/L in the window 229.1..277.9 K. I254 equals -0.05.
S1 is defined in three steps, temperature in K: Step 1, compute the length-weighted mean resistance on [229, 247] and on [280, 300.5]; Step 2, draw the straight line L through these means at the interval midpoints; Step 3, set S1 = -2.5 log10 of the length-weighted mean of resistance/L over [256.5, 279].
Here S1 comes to -0.06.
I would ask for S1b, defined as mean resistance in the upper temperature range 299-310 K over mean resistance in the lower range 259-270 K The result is 0.91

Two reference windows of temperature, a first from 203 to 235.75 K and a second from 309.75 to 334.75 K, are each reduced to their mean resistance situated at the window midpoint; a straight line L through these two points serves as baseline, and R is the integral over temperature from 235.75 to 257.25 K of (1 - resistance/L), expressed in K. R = -0.6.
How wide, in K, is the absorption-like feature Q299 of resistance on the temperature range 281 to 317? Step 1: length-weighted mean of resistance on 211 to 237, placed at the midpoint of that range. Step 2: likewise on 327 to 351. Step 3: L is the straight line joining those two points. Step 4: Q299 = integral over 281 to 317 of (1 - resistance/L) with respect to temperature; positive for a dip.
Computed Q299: 1.9 K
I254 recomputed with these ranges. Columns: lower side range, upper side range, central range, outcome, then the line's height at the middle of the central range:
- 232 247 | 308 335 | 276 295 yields 0.05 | 2.23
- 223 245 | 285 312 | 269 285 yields -0.05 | 2.19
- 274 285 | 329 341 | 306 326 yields 0.05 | 2.25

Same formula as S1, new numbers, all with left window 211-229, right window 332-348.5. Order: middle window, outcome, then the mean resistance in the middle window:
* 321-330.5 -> 0.25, 1.81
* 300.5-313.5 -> 0.06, 2.19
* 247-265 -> 0.01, 2.32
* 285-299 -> 0.13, 2.06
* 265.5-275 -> -0.02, 2.38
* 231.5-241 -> -0.01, 2.37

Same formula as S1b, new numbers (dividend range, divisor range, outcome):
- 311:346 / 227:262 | 0.91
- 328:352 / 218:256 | 0.95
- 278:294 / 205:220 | 0.89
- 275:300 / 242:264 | 0.91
